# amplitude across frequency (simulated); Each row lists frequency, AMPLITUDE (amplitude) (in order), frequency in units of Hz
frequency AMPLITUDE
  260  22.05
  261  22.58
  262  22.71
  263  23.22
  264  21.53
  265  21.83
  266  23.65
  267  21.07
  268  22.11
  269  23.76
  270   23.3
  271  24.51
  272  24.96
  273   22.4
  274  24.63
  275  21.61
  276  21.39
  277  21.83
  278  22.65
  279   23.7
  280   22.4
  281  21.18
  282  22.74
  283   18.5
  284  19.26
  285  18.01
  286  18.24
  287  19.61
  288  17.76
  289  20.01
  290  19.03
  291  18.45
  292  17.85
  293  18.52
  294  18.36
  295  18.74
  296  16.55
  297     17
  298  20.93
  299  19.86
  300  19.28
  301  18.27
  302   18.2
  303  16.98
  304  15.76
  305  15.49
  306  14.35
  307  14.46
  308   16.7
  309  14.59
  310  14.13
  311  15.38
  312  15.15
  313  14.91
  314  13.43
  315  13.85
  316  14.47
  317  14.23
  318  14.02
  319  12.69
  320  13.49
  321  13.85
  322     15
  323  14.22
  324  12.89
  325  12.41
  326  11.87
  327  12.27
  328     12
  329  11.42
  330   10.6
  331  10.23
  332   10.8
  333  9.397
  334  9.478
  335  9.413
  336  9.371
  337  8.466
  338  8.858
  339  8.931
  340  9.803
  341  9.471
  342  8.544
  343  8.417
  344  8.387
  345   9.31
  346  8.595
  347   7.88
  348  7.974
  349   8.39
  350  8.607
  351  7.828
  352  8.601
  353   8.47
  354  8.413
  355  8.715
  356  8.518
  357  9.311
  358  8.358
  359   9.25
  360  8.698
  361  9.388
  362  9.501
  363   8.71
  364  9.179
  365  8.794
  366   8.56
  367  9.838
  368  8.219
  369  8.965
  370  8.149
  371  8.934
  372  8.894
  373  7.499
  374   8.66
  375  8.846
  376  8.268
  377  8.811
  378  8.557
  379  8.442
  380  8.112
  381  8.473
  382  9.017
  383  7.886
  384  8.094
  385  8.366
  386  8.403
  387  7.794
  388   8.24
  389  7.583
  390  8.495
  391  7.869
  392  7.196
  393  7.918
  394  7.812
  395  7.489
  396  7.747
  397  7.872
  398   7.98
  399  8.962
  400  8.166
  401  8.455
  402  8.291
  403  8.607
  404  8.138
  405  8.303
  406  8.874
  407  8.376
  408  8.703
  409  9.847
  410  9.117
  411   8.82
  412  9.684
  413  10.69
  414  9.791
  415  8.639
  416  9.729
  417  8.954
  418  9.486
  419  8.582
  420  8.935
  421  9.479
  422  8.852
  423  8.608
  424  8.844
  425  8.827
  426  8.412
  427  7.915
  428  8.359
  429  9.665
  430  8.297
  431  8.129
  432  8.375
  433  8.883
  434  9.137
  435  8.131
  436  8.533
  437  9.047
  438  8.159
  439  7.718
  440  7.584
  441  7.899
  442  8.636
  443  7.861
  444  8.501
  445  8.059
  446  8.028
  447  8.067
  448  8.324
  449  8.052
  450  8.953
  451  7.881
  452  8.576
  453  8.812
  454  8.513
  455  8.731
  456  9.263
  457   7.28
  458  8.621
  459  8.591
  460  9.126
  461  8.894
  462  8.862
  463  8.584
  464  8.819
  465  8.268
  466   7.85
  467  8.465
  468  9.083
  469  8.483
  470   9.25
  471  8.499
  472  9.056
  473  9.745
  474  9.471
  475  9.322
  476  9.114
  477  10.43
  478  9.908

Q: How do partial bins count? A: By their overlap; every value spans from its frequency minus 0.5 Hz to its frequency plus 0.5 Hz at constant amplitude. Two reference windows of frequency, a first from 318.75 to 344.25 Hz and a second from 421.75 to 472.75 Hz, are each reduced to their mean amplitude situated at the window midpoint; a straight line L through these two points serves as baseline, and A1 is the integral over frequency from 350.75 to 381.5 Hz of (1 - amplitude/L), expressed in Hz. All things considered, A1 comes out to 4.46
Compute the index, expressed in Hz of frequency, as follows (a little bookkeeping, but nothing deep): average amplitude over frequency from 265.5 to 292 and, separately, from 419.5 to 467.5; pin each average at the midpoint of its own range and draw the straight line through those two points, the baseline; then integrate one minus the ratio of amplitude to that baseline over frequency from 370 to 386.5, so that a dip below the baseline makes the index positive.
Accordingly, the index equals 6.2 Hz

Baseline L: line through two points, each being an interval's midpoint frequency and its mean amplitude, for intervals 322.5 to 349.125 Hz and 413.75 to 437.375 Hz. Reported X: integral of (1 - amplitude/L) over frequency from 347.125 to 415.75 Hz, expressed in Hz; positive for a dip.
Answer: 6.1 Hz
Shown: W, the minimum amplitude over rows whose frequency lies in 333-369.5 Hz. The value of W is 7.828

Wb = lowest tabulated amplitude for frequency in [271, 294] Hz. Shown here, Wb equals 17.76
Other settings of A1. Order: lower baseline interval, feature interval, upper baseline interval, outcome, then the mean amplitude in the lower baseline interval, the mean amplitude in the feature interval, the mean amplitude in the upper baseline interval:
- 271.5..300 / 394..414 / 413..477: 5.1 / 20.2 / 8.65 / 8.67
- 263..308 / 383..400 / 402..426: 4.6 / 20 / 7.99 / 9.01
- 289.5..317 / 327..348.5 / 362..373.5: 5.2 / 16.6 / 9.46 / 8.74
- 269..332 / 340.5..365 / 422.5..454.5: 9.2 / 17.3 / 8.69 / 8.4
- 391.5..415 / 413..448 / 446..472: -0.3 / 8.56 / 8.62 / 8.55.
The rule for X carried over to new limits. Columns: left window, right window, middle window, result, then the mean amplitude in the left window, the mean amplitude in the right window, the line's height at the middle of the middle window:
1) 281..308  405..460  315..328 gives 2.3 Hz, 18.2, 8.66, 16.3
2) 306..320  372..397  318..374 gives 8.8 Hz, 14.4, 8.16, 11.5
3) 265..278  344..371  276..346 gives 6.7 Hz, 22.9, 8.7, 16.4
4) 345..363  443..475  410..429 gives -1.0 Hz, 8.64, 8.6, 8.62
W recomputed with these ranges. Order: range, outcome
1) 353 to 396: 7.196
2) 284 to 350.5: 7.88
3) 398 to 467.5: 7.28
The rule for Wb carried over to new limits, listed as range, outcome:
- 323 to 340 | 8.466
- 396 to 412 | 7.747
